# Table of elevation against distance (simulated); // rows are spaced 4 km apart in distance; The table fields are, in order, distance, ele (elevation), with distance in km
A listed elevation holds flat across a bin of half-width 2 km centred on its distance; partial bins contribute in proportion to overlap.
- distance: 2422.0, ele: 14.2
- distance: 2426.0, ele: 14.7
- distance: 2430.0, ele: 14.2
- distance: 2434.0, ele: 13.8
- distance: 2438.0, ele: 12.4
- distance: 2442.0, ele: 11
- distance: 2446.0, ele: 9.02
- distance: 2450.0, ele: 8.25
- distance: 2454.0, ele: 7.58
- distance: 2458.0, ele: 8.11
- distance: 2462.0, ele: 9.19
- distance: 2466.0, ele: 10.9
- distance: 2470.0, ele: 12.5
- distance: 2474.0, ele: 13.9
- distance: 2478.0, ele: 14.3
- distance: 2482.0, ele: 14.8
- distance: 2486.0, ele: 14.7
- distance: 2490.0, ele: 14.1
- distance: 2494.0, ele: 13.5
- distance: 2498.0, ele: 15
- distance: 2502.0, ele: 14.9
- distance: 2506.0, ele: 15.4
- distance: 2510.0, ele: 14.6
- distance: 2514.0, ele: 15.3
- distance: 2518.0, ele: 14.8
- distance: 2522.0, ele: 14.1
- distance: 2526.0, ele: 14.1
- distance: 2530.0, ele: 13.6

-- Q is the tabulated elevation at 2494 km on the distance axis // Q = 13.5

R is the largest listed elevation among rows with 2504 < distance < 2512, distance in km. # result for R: 15.4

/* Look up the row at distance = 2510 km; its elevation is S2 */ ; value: 14.6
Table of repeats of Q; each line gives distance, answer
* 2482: 14.8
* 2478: 14.3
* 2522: 14.1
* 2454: 7.58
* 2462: 9.19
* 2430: 14.2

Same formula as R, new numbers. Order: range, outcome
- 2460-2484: 14.8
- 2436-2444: 12.4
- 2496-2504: 15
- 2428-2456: 14.2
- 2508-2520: 15.3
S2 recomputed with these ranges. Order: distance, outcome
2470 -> 12.5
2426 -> 14.7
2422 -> 14.2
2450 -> 8.25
